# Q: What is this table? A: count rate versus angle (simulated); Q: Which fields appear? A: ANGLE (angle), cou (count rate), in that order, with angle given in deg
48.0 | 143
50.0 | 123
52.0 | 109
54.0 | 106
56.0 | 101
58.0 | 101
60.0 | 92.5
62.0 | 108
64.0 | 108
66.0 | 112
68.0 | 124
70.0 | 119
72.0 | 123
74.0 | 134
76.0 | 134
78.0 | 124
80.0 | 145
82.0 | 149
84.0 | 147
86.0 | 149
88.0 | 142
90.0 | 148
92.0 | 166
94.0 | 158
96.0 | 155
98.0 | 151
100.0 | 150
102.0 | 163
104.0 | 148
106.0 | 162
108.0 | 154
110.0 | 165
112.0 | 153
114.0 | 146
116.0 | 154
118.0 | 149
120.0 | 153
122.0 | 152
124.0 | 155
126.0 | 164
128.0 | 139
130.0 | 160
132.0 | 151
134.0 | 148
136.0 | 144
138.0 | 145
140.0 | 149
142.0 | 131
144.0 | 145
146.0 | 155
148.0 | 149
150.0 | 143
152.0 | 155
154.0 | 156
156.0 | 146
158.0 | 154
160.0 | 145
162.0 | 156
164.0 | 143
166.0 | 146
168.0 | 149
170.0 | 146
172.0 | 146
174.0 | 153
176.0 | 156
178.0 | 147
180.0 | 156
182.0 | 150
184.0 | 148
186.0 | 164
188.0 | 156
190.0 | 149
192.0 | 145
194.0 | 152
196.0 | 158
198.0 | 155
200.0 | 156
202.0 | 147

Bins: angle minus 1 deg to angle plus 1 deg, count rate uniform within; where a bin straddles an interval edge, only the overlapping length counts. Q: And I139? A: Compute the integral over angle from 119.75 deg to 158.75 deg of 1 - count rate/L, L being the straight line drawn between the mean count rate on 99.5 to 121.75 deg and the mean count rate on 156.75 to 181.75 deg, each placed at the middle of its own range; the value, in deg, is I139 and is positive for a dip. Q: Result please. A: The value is 0.6 deg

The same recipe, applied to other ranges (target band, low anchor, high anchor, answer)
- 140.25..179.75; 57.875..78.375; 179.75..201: -1.2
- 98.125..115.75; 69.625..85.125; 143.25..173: -1.8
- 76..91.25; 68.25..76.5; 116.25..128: -1.2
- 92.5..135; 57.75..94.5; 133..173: -4.6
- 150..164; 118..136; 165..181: 0.0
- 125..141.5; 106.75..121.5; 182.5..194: 0.4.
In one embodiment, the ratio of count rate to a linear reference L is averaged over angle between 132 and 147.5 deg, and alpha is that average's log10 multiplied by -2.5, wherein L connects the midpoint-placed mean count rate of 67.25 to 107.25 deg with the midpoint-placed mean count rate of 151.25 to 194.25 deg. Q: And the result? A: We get 0.02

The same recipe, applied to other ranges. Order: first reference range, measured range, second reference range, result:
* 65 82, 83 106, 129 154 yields -0.14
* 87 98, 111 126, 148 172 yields -0.01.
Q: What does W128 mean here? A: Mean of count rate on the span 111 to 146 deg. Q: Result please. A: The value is 149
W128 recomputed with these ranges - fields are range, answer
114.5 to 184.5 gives 150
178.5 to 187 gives 154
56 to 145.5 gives 142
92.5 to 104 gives 155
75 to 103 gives 149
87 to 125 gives 154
